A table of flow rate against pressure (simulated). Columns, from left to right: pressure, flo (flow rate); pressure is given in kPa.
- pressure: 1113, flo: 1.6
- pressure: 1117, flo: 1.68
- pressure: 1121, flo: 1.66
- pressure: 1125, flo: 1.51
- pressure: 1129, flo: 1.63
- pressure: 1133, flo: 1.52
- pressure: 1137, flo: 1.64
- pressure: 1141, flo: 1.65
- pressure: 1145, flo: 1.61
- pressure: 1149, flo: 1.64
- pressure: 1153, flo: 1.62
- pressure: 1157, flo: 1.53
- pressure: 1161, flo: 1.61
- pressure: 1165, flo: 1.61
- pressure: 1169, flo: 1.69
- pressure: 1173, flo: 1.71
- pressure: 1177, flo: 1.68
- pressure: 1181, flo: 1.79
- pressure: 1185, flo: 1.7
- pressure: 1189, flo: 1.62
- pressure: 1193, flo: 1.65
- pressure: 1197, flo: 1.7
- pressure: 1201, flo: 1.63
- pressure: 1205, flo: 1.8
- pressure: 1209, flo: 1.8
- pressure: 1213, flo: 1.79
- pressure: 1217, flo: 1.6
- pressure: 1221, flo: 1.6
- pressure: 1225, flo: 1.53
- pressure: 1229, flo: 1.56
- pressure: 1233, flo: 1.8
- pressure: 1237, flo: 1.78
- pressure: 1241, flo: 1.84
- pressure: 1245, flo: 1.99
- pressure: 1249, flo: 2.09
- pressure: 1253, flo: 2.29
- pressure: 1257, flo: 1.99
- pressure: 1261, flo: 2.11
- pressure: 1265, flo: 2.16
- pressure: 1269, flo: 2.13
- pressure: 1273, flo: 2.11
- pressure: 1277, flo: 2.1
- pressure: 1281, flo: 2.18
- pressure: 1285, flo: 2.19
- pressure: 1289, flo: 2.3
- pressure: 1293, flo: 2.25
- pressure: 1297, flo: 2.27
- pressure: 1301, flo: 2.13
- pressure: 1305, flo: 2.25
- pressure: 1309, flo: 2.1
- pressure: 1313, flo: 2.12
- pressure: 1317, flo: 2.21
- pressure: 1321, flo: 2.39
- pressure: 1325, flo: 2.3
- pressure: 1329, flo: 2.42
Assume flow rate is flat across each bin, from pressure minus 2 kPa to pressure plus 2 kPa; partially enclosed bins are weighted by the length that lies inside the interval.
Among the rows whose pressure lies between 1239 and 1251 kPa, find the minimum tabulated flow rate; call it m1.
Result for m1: 1.84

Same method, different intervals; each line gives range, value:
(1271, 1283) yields 2.1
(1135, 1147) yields 1.61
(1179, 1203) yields 1.62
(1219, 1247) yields 1.53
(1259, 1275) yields 2.11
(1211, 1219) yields 1.6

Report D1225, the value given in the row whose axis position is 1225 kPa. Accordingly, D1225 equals 1.53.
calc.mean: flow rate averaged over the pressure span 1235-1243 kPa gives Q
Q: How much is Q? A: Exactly 1.81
